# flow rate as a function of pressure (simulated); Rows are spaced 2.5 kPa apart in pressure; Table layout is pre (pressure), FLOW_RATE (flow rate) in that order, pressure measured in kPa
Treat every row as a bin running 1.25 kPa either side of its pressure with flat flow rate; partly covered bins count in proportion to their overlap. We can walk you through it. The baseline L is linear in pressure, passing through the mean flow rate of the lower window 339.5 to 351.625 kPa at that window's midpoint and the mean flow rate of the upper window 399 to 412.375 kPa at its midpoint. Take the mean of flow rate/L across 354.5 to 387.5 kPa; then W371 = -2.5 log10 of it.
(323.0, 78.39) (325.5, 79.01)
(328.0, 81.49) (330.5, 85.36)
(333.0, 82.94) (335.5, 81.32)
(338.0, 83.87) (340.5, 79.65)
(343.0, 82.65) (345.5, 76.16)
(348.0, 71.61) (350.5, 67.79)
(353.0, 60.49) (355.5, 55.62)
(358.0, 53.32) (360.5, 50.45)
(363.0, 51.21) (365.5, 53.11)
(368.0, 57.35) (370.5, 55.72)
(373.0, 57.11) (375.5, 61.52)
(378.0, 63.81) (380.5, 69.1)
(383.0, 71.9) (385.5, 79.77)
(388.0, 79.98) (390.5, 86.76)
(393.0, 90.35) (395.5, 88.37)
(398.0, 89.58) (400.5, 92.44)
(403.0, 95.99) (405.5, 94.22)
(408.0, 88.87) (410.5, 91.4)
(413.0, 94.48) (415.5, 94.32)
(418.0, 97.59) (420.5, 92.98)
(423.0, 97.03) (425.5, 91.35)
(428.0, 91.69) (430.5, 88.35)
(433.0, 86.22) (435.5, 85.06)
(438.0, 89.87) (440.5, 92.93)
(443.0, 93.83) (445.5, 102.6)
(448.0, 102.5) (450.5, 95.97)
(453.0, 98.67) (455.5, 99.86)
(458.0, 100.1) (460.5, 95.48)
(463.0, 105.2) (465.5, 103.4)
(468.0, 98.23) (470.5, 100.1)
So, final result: 0.34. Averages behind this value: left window 75.6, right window 92.6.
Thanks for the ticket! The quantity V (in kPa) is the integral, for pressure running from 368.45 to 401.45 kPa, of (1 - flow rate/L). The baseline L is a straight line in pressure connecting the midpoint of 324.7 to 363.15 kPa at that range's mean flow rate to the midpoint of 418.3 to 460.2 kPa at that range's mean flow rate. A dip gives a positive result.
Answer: 2.7 kPa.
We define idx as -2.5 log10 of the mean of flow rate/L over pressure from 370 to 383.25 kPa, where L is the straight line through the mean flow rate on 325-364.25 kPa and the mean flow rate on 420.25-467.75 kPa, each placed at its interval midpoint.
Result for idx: 0.25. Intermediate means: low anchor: 71.3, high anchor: 95.5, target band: 63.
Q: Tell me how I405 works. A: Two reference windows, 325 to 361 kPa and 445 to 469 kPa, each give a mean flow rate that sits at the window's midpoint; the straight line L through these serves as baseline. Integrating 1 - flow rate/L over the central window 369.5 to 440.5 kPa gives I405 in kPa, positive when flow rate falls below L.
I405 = 2.7 kPa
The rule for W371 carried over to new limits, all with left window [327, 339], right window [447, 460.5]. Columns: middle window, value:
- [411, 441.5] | 0.041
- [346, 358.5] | 0.329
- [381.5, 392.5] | 0.129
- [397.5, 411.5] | 0.003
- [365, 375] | 0.481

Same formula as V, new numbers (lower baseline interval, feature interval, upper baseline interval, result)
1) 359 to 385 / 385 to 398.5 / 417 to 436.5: -2.82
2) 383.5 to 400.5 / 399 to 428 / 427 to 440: -2.15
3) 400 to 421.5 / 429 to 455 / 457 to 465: 1.12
